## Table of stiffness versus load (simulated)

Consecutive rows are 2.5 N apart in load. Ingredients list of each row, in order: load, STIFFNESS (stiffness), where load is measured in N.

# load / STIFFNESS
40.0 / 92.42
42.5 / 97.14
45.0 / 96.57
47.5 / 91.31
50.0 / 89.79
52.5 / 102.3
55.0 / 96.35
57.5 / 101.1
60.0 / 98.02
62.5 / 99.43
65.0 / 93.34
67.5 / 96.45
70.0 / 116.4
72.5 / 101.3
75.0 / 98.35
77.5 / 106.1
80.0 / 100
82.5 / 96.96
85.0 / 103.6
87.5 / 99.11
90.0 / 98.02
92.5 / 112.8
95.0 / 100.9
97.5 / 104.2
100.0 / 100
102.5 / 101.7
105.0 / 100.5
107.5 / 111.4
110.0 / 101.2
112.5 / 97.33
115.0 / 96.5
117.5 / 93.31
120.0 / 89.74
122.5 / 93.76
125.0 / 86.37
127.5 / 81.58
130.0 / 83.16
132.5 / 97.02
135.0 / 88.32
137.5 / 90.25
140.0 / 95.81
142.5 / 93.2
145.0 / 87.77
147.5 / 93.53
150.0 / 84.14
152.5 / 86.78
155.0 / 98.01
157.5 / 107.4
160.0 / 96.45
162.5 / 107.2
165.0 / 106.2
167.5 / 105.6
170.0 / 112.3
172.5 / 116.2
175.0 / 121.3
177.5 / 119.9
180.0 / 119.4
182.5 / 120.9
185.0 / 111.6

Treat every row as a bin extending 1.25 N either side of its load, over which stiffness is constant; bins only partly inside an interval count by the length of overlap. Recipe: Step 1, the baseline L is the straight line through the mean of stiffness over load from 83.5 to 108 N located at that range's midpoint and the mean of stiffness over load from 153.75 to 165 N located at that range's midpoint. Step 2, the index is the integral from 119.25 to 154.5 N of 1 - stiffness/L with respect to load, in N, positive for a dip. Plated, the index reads 4.53 N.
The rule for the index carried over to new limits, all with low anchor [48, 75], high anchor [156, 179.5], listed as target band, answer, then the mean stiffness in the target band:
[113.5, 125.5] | 1.5 N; 92.4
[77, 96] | 0.0 N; 102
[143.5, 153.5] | 1.9 N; 88.2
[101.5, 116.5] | 0.4 N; 101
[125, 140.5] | 2.6 N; 88.8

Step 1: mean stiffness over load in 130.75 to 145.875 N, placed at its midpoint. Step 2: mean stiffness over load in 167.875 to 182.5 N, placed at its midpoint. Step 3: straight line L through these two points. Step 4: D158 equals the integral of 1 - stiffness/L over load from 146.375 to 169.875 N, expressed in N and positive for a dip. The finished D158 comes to 1.5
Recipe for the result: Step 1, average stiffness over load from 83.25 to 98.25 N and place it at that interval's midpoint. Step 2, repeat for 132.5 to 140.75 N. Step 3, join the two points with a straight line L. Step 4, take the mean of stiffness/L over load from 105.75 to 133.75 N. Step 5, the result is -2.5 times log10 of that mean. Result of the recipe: 0.025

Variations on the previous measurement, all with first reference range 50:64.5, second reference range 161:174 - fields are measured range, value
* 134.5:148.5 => 0.17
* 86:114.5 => 0.00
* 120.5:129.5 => 0.20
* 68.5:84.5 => -0.03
